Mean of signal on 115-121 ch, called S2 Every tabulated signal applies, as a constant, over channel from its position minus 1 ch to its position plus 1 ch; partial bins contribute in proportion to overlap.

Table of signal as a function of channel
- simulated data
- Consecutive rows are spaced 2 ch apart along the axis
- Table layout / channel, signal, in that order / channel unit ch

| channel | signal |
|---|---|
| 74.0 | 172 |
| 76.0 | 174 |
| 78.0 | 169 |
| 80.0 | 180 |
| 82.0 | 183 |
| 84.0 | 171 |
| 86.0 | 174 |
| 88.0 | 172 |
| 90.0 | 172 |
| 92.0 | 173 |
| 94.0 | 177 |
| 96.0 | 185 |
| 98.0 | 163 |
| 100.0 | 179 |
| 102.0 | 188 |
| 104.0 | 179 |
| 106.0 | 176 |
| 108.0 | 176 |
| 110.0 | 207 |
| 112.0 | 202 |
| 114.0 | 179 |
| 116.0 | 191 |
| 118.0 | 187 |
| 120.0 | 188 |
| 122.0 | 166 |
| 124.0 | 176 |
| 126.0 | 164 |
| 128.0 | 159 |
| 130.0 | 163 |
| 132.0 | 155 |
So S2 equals 189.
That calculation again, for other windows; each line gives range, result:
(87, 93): 172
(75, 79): 172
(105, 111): 186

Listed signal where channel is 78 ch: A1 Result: 169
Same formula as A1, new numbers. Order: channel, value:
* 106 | 176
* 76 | 174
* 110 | 207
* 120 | 188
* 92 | 173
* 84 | 171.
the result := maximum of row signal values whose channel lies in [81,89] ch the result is 183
